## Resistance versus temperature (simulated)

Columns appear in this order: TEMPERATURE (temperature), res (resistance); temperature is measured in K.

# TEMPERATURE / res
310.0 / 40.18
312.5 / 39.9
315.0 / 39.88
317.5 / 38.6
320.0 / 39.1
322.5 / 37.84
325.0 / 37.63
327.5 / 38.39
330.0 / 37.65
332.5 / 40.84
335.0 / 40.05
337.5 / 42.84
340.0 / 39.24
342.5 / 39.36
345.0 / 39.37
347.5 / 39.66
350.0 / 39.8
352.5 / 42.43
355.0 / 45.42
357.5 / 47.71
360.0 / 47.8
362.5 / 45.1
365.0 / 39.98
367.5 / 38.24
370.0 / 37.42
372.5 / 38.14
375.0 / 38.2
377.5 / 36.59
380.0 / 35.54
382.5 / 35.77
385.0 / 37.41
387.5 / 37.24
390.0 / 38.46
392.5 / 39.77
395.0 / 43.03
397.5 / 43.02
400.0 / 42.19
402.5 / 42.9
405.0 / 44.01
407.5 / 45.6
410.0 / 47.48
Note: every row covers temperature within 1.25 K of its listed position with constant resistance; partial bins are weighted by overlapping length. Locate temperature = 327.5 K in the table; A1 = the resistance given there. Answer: 38.39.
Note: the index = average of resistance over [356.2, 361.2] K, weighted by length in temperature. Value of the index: 47.7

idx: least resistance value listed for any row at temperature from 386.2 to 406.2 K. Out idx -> 37.24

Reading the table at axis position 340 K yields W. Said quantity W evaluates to 39.24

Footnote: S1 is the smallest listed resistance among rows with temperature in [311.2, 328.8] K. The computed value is 37.63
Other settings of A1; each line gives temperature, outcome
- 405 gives 44.01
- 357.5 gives 47.71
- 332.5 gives 40.84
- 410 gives 47.48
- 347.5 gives 39.66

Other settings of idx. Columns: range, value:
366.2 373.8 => 37.42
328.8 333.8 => 37.65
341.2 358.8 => 39.36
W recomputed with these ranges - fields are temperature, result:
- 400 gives 42.19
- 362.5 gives 45.1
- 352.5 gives 42.43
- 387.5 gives 37.24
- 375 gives 38.2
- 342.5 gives 39.36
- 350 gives 39.8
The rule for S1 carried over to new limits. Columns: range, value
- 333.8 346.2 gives 39.24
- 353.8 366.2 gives 39.98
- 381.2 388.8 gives 35.77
